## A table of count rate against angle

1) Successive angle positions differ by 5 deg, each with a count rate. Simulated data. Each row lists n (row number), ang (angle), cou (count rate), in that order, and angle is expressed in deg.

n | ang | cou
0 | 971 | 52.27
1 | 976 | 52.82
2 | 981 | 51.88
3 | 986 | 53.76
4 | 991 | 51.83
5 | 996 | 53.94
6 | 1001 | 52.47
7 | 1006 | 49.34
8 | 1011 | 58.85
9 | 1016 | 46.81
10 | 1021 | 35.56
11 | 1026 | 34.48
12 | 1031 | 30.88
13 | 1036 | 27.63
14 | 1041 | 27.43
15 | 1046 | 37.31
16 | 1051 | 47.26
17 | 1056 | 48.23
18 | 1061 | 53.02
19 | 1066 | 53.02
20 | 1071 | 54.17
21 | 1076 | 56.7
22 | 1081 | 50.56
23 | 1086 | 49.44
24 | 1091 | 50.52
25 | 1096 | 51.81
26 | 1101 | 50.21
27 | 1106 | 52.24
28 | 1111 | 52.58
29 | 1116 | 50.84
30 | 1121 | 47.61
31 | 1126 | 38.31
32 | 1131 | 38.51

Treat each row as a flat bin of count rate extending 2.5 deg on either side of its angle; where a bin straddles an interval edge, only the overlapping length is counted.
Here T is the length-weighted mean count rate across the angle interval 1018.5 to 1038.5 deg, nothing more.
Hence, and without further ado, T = 32.1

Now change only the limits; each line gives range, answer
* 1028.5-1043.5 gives 28.6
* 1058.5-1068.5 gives 53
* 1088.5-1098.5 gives 51.2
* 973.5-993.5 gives 52.6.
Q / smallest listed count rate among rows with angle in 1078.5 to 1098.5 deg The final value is 49.44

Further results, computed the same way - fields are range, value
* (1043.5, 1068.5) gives 37.31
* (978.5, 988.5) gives 51.88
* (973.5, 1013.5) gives 49.34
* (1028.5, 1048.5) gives 27.43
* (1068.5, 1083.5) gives 50.56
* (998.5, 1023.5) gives 35.56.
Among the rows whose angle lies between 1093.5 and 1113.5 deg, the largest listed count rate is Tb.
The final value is 52.58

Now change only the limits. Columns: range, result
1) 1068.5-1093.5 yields 56.7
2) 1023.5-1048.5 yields 37.31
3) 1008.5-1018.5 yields 58.85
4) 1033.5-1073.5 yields 54.17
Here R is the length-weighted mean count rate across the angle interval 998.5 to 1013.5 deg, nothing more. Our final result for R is 53.6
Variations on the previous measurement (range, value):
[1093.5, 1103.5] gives 51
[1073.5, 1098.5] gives 51.8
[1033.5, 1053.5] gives 34.9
